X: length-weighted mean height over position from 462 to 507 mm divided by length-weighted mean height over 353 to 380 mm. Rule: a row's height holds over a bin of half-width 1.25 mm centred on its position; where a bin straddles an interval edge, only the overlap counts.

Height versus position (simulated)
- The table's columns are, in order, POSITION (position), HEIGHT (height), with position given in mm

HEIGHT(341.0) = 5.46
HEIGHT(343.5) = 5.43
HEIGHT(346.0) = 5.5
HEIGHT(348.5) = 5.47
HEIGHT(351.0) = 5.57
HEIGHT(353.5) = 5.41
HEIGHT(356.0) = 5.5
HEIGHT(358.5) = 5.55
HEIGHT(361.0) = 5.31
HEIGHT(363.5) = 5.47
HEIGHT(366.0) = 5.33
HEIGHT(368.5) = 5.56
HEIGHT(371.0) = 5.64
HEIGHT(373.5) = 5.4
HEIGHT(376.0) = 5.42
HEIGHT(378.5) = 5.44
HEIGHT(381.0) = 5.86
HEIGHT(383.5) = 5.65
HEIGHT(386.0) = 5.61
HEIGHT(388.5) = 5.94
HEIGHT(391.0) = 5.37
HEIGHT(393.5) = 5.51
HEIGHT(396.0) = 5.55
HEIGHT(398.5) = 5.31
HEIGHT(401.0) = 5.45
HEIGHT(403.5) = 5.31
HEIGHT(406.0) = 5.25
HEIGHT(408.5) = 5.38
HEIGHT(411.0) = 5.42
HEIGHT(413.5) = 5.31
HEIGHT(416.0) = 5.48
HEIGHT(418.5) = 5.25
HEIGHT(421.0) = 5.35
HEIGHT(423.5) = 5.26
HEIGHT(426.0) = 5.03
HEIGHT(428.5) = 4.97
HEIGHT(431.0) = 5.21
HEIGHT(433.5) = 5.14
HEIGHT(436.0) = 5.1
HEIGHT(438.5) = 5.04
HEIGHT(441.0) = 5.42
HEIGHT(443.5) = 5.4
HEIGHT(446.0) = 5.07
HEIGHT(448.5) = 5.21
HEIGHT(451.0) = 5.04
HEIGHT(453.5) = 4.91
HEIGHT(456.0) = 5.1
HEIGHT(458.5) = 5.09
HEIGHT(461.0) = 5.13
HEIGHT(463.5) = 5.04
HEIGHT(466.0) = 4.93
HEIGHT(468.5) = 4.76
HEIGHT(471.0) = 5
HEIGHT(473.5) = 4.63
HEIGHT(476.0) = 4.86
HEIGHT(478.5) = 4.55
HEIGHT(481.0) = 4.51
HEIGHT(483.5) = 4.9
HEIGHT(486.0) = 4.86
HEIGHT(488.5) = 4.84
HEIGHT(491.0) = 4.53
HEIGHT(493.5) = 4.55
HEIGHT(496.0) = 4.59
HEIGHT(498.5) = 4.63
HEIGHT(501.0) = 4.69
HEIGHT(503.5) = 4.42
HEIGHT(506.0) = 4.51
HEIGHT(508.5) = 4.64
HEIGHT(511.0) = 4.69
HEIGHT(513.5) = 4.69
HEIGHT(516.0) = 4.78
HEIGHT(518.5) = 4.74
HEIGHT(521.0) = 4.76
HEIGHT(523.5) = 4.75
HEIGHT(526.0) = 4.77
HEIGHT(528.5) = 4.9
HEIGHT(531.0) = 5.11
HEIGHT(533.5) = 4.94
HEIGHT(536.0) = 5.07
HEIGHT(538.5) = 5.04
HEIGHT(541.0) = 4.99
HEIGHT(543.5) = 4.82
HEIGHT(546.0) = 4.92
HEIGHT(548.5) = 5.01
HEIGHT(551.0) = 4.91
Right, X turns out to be 0.9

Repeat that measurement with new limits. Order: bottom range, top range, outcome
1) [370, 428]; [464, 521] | 0.86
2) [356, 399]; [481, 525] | 0.85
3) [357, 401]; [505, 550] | 0.88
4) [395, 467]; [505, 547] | 0.93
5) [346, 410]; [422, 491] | 0.91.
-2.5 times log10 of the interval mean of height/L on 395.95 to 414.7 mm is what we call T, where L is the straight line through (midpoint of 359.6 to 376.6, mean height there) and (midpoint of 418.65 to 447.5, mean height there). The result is -0.013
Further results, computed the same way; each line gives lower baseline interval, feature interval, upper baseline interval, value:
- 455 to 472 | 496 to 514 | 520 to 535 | 0.07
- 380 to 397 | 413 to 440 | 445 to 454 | 0.02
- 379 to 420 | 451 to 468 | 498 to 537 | 0.02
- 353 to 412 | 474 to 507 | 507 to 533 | 0.06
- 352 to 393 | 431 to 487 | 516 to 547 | 0.04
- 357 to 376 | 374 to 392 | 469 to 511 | -0.05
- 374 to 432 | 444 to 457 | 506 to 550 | 0.02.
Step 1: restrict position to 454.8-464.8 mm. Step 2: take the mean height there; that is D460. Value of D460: 5.09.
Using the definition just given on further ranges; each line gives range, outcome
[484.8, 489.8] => 4.85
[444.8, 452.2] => 5.11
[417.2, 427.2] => 5.22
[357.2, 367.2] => 5.42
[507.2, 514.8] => 4.67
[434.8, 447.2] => 5.21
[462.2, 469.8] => 4.91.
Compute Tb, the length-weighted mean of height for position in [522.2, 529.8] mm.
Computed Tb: 4.81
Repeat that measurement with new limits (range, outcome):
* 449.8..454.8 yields 4.98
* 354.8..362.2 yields 5.45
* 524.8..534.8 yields 4.93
